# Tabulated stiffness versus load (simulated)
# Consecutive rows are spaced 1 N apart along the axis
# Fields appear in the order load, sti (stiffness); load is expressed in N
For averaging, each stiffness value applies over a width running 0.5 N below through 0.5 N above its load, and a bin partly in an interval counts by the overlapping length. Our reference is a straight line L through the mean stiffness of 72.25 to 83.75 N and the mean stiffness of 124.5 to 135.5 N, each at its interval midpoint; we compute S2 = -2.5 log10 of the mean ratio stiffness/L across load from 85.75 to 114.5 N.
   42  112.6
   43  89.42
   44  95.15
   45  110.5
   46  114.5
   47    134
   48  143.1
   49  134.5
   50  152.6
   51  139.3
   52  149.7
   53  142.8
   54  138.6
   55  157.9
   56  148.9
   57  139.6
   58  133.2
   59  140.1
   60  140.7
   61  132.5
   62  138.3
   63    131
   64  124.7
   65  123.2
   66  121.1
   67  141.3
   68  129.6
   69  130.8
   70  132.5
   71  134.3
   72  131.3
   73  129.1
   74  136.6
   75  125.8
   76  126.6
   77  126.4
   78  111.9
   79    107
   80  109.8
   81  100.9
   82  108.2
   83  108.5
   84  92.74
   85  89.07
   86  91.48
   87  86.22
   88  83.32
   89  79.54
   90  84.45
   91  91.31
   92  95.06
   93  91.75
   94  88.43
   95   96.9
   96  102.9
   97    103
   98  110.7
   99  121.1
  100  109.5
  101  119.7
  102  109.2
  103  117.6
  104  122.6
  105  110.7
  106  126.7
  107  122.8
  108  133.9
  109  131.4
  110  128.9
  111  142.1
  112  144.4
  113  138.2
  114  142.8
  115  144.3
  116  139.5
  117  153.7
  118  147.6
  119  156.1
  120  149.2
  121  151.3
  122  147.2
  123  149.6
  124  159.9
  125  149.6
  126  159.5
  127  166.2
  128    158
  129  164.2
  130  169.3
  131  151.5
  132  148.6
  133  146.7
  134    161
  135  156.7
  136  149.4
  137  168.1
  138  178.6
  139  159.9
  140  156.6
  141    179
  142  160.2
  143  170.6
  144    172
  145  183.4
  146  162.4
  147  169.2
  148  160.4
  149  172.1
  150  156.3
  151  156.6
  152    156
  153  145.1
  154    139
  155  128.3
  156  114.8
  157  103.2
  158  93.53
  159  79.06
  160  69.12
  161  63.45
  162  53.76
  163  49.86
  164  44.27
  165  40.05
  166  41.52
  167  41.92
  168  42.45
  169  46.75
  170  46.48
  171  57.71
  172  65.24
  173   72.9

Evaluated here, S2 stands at 0.21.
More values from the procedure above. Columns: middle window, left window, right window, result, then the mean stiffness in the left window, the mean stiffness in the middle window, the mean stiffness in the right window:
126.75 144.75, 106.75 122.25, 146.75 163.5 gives -0.25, 142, 162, 117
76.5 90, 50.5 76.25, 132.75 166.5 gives 0.33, 135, 99.1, 130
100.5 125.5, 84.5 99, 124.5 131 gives -0.04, 93.4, 138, 160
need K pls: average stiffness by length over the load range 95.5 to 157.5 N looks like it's 145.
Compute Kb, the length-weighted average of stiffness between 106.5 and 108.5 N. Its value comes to 128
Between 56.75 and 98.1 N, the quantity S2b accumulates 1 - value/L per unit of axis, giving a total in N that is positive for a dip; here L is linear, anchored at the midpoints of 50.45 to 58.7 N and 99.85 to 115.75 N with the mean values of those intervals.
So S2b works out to 7.02 N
